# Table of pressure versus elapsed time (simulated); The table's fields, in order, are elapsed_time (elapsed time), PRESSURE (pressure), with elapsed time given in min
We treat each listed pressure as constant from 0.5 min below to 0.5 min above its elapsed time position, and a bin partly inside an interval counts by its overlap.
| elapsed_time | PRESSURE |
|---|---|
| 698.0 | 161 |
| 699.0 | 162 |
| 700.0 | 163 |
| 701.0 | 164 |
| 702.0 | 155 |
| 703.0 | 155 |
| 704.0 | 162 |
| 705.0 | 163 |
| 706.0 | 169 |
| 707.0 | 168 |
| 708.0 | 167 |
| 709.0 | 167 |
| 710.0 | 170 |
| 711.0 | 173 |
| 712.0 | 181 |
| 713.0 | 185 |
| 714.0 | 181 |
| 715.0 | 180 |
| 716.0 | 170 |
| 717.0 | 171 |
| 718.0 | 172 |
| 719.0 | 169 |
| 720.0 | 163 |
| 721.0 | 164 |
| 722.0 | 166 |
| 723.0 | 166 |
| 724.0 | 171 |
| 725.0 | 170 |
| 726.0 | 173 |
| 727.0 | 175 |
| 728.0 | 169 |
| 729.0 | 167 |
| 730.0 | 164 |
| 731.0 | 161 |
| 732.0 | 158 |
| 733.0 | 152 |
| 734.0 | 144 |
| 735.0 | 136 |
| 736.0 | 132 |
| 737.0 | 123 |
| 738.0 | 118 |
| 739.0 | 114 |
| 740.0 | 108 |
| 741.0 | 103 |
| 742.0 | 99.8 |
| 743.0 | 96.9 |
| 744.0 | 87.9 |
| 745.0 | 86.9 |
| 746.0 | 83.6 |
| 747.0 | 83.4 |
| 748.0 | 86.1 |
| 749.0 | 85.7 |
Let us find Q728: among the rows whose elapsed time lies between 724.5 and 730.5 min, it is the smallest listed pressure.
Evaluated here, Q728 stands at 164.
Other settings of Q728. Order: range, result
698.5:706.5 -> 155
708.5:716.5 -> 167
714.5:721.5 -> 163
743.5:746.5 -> 83.6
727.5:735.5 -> 136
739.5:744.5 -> 87.9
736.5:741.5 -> 103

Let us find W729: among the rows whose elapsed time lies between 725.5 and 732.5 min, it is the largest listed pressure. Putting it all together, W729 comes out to 175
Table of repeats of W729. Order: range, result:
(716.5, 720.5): 172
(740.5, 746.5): 103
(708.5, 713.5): 185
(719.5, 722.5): 166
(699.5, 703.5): 164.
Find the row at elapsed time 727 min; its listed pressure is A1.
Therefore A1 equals 175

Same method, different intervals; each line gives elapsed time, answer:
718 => 172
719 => 169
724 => 171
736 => 132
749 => 85.7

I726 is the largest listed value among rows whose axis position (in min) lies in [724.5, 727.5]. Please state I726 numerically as 175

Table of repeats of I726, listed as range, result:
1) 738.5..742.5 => 114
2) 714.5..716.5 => 180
